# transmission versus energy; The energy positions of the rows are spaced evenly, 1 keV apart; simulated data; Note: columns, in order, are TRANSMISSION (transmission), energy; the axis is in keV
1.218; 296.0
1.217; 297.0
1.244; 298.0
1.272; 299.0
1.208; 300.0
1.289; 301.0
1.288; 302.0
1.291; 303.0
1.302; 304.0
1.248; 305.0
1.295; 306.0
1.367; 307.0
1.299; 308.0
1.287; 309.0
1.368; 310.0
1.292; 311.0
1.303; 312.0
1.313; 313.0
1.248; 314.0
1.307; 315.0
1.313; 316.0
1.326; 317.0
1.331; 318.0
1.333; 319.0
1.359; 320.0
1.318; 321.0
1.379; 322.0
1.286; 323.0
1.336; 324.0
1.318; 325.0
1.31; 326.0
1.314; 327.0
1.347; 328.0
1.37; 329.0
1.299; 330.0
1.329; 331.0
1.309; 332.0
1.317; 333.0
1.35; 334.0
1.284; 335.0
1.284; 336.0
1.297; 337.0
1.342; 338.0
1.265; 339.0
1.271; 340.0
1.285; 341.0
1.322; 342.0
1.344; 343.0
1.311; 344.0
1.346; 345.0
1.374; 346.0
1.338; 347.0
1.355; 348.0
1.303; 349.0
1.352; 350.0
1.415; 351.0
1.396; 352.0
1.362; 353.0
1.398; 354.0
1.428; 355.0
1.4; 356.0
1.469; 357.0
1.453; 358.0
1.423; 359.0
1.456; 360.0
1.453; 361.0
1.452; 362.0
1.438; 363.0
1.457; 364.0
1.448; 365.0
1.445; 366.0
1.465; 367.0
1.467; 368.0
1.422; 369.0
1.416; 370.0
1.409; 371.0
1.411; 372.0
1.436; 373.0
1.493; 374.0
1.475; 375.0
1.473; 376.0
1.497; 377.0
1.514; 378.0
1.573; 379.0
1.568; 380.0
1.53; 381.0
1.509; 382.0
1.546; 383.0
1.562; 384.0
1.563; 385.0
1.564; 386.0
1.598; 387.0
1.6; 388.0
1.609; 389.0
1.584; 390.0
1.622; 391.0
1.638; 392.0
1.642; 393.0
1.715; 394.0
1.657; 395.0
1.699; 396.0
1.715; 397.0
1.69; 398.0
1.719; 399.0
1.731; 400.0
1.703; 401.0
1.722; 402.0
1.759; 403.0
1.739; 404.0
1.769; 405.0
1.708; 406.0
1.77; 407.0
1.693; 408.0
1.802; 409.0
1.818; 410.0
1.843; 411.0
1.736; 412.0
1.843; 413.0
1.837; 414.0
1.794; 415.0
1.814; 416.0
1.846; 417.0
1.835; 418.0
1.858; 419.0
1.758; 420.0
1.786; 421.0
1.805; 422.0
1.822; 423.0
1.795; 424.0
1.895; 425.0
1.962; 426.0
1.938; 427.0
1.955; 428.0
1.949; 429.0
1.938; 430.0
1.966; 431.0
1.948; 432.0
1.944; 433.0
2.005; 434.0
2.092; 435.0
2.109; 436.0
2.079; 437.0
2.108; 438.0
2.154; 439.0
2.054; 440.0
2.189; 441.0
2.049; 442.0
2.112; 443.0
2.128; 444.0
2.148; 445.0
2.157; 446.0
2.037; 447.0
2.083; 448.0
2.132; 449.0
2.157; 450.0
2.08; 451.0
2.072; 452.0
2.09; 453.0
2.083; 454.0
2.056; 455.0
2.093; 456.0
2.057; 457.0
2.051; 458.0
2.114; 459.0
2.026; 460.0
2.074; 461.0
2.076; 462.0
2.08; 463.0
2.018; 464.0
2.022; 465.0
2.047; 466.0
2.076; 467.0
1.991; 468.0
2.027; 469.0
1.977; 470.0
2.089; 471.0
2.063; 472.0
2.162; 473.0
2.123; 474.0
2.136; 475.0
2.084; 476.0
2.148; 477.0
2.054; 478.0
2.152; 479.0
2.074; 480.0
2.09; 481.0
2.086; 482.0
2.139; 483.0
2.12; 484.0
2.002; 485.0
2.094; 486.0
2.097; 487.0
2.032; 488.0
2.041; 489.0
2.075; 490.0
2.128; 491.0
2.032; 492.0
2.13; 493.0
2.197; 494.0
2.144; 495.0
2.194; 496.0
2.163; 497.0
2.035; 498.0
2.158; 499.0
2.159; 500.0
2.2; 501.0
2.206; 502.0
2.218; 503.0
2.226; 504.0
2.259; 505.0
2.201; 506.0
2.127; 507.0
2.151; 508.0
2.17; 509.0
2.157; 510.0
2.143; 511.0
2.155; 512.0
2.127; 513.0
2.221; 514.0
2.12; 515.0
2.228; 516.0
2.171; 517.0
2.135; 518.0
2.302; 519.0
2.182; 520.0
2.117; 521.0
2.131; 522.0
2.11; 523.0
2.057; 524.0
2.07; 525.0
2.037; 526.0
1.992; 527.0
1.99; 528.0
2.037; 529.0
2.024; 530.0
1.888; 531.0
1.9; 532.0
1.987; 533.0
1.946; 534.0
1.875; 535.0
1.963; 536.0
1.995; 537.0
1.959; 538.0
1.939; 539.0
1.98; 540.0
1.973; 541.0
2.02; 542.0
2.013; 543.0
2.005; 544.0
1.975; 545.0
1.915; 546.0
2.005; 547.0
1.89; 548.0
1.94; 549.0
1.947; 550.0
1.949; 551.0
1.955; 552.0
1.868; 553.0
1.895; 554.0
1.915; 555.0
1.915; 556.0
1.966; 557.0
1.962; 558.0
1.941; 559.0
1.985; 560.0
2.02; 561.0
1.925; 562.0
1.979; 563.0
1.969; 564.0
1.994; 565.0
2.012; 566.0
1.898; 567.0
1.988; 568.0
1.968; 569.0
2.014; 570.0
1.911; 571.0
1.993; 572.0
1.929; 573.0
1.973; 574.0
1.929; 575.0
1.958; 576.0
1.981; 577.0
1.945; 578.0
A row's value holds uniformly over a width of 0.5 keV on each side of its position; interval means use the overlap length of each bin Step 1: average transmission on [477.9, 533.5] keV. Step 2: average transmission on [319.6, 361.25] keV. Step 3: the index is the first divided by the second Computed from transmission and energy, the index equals 1.6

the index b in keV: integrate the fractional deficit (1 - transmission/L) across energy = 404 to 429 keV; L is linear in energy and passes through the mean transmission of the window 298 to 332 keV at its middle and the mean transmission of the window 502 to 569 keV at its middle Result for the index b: -2.7 keV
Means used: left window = 1.31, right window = 2.03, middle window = 1.82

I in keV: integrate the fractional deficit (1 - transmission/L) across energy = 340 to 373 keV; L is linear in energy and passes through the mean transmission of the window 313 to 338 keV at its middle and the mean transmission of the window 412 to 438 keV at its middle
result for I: 2.2 keV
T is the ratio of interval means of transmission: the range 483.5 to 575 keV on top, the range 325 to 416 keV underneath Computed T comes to 1.36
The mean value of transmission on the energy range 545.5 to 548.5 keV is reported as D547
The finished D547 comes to 1.94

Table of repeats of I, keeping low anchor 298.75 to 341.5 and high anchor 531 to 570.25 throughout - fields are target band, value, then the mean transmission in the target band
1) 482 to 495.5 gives -2.36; 2.09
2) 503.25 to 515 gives -2.14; 2.17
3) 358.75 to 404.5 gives -2.30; 1.56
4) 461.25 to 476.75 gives -3.05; 2.07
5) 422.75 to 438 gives -3.28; 1.97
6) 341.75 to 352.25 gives 0.26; 1.35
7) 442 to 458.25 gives -4.09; 2.1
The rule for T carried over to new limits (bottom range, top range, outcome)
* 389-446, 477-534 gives 1.14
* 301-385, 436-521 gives 1.54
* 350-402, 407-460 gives 1.29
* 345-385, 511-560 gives 1.39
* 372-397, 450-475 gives 1.32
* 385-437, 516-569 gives 1.11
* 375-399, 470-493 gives 1.31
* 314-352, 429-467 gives 1.56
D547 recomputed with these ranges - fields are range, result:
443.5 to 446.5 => 2.14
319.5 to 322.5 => 1.35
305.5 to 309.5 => 1.31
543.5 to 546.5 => 1.96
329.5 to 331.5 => 1.31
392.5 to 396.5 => 1.68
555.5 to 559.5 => 1.95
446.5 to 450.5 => 2.1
